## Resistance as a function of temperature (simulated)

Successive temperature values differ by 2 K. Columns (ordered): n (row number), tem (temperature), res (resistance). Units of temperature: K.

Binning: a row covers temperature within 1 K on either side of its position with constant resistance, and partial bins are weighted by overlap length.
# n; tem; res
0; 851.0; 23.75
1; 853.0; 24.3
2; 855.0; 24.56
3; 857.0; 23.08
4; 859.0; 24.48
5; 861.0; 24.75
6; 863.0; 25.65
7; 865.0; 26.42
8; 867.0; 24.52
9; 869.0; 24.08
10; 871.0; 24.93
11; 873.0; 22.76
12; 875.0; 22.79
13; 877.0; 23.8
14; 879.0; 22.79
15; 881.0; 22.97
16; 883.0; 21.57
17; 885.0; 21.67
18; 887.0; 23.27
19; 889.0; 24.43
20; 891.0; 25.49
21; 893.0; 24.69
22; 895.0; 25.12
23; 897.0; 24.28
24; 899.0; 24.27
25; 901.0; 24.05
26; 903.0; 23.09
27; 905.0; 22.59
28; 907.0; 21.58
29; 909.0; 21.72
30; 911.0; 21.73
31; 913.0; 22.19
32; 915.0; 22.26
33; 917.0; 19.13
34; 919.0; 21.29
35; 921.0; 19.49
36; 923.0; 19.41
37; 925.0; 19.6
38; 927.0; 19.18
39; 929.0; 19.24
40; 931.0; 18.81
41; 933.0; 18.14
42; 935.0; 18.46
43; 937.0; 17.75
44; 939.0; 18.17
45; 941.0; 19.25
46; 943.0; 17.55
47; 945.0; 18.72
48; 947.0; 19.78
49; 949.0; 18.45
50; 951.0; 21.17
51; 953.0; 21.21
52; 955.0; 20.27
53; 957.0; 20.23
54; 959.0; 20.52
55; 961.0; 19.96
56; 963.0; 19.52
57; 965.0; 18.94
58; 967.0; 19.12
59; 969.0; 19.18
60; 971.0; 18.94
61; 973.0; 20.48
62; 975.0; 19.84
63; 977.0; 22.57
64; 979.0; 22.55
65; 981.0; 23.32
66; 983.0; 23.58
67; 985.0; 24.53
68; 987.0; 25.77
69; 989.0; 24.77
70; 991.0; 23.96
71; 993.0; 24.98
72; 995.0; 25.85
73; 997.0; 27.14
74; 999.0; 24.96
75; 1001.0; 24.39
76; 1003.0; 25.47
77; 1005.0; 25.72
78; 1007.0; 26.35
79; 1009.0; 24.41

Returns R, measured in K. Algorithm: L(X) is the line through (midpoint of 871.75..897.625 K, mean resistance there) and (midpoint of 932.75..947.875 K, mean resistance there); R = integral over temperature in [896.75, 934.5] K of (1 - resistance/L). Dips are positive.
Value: -0.6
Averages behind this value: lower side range 23.5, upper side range 18.5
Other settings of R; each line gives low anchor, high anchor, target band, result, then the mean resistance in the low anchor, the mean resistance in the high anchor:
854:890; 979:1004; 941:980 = 7.3 K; 23.8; 24.8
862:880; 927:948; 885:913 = -2.0 K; 24.2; 18.6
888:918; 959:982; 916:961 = 4.8 K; 23.1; 20.4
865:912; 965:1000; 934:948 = 2.8 K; 23.5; 22.9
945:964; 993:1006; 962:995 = 1.3 K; 20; 25.5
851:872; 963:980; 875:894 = 0.3 K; 24.6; 20.2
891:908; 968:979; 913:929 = 1.9 K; 23.8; 20.4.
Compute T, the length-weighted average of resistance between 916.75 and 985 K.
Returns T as 19.9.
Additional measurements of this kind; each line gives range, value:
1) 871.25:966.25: 21.2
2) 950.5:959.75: 20.7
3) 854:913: 23.7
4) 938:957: 19.4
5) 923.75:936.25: 18.9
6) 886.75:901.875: 24.5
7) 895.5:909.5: 23.2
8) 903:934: 20.5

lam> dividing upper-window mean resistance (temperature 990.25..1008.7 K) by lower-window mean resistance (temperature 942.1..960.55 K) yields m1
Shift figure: 1.28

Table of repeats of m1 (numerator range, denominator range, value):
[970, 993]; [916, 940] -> 1.20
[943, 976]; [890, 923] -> 0.87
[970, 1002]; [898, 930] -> 1.11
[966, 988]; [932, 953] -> 1.16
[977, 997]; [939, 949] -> 1.30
